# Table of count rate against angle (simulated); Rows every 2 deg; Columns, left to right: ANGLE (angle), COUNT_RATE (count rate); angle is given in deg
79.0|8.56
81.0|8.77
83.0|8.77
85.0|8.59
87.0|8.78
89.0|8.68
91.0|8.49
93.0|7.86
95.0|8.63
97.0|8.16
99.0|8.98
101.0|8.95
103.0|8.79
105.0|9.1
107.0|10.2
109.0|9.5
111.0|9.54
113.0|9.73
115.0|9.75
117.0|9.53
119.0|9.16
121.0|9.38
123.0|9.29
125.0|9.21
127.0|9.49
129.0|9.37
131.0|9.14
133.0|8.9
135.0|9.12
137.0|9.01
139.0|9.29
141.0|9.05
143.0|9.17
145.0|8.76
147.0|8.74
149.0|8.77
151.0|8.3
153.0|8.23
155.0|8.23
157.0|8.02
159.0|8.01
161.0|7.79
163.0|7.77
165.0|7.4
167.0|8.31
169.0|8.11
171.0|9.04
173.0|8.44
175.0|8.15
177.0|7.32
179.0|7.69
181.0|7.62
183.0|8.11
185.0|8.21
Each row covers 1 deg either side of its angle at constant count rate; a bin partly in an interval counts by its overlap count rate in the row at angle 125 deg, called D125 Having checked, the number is 9.21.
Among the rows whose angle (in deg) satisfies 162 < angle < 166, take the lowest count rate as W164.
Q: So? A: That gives 7.4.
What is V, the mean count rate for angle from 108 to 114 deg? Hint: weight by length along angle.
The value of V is 9.59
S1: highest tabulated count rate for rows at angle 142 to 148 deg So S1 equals 9.17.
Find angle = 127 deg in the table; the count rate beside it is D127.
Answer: 9.49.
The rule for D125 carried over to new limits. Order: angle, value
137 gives 9.01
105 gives 9.1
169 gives 8.11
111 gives 9.54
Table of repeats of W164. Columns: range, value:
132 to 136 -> 8.9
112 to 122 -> 9.16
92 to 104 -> 7.86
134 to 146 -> 8.76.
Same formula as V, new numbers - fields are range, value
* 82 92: 8.66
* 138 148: 9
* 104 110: 9.6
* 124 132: 9.3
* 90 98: 8.29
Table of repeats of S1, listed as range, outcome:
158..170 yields 8.31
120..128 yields 9.49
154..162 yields 8.23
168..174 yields 9.04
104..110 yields 10.2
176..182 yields 7.69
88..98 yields 8.68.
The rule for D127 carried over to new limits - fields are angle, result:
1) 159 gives 8.01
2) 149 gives 8.77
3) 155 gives 8.23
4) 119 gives 9.16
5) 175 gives 8.15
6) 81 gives 8.77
